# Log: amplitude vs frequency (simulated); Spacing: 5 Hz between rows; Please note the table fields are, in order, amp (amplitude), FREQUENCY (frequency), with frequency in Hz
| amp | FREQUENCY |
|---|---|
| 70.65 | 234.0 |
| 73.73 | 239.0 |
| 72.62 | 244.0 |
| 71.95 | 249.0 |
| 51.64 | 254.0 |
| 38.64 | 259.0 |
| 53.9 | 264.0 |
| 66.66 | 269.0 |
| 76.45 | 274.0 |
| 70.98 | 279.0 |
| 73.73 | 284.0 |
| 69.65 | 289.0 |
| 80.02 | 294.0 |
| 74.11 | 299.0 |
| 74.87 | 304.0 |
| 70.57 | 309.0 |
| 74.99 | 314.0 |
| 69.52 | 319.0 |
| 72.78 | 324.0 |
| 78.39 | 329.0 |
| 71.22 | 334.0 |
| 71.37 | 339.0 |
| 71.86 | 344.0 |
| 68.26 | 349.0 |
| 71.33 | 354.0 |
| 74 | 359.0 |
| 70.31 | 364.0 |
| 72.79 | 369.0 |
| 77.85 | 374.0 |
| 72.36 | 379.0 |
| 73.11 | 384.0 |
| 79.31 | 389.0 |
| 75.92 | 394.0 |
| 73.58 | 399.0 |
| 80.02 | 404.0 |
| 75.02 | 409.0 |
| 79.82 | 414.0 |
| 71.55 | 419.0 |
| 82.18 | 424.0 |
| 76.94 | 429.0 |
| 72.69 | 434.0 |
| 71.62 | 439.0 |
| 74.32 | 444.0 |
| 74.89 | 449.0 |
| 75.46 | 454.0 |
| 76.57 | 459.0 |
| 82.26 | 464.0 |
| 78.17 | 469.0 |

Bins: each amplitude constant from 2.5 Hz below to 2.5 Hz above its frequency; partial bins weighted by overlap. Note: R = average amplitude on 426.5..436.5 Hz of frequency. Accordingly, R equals 74.8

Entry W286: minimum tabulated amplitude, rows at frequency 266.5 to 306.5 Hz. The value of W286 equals 66.66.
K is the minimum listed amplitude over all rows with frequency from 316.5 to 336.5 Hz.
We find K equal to 69.52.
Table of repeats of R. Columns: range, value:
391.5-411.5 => 76.1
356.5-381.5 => 73.5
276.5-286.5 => 72.4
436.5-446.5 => 73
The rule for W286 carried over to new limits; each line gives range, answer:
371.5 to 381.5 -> 72.36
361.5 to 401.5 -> 70.31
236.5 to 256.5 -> 51.64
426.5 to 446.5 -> 71.62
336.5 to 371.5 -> 68.26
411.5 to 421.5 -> 71.55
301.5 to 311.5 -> 70.57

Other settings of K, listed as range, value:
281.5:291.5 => 69.65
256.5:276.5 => 38.64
